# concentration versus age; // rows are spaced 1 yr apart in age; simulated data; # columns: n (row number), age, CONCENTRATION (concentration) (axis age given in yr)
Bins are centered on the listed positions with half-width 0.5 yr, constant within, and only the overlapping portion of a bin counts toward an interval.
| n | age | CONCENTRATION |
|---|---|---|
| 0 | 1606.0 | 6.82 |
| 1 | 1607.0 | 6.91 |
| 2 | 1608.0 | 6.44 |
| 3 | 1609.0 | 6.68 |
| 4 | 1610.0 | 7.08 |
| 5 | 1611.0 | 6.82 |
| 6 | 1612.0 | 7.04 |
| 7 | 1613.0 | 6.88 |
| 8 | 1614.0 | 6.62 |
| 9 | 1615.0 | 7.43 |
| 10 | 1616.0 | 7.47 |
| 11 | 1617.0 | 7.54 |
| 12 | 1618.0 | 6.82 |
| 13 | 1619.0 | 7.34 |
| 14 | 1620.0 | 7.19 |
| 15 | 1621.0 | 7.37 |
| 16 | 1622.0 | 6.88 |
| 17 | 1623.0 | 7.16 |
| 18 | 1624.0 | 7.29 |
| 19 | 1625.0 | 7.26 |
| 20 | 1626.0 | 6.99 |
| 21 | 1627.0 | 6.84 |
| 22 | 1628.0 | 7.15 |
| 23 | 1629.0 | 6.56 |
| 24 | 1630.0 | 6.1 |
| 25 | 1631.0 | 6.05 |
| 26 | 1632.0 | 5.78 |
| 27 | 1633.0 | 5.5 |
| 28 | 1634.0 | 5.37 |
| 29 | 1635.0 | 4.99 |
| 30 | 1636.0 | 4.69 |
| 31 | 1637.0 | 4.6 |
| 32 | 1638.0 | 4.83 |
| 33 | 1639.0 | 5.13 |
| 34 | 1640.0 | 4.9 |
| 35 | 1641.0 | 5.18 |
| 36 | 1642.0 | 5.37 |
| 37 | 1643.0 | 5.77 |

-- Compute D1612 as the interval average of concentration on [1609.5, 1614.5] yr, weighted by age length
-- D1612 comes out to 6.89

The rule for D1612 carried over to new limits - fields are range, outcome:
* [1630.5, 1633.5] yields 5.78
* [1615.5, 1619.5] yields 7.29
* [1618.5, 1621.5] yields 7.3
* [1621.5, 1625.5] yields 7.15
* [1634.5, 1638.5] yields 4.78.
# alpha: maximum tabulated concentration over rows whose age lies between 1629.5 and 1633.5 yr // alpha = 6.1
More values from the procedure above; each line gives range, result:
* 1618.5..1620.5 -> 7.34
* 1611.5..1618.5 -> 7.54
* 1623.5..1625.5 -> 7.29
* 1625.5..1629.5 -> 7.15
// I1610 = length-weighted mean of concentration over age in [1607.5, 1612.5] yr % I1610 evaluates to 6.81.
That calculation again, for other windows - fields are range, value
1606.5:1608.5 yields 6.68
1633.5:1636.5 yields 5.02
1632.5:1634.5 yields 5.44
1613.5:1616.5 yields 7.17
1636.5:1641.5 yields 4.93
